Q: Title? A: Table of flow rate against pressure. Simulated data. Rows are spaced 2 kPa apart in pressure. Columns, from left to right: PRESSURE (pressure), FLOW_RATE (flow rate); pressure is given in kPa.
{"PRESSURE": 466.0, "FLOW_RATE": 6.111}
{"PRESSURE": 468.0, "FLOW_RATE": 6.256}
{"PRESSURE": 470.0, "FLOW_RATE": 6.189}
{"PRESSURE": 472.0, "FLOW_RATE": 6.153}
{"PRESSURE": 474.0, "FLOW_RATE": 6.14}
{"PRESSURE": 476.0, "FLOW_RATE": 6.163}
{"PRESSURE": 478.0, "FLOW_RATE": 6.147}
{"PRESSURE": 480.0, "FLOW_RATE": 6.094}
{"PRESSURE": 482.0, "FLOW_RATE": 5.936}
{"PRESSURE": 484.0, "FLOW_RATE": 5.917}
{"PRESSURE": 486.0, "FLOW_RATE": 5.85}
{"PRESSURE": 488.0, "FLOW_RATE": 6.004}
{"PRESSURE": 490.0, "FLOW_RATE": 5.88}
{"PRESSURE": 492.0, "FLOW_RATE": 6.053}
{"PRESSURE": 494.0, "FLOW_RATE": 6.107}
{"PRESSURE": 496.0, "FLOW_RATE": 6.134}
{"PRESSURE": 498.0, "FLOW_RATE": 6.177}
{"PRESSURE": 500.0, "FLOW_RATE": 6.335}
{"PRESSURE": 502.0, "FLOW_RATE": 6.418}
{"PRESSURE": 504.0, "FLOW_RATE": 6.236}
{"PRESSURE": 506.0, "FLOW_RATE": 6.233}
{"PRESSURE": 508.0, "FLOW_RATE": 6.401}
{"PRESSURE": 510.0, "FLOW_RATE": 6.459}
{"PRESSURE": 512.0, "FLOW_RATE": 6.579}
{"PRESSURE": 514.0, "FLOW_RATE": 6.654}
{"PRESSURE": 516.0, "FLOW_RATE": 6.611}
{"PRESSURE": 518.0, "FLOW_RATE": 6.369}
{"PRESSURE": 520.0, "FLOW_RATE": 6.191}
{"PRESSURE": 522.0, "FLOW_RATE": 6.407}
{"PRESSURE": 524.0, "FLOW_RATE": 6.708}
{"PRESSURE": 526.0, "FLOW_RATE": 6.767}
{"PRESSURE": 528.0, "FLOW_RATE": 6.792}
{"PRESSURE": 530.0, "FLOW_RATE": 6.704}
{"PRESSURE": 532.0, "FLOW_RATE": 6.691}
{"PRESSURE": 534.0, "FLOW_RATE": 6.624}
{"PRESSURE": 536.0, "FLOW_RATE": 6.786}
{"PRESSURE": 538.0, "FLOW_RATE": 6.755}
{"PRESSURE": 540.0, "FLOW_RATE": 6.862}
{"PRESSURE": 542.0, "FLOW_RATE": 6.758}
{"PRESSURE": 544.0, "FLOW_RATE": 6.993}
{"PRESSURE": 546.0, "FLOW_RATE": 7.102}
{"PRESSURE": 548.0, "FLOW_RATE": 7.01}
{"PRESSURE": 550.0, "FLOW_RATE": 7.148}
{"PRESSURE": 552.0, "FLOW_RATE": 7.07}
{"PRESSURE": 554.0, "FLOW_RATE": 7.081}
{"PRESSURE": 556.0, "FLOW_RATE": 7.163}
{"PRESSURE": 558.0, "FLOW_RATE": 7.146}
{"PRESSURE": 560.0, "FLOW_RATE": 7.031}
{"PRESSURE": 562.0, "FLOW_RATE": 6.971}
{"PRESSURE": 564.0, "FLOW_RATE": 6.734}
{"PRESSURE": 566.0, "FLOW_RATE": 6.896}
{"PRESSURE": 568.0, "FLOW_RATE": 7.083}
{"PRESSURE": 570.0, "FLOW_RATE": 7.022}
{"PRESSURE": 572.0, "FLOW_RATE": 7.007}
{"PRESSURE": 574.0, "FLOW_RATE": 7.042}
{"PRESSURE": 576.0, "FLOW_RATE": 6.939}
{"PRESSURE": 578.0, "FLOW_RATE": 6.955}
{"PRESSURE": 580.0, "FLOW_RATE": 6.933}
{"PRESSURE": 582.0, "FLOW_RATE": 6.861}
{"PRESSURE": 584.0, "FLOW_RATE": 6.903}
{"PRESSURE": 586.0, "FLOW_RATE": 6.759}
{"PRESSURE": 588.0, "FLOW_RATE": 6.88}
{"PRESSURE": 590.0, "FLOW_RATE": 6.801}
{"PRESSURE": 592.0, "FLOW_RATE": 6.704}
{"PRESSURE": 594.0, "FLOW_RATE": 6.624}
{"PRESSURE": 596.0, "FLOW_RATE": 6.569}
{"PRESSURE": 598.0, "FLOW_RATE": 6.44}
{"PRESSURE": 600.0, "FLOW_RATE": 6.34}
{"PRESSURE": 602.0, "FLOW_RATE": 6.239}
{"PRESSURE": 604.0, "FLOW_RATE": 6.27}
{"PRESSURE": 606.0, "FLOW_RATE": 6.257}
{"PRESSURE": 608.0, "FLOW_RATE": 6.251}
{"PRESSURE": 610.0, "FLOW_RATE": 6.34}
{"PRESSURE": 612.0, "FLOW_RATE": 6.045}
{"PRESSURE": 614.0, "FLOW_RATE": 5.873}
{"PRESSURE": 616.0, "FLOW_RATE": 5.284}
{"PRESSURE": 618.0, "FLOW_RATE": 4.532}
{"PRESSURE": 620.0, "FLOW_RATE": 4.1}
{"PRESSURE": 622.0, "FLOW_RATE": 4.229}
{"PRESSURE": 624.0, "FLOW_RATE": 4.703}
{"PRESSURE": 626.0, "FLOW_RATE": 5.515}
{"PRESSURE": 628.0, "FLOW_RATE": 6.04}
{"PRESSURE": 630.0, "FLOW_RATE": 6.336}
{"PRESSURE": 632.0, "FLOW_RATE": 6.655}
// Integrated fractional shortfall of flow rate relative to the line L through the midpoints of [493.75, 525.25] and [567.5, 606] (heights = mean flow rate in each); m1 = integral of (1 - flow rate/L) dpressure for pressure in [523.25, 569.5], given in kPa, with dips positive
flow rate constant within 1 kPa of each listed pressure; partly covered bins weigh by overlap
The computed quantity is -2.5 kPa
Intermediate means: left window 6.39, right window 6.74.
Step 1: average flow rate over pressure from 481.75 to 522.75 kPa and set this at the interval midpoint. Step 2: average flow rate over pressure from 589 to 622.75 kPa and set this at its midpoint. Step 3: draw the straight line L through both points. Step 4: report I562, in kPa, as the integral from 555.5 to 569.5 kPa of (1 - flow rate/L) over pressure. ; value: -2.1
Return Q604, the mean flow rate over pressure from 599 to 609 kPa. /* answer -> 6.27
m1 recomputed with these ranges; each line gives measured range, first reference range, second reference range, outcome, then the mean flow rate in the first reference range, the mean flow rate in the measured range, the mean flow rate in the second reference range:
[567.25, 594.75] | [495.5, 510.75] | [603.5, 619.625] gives -4.5 kPa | 6.3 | 6.89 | 5.78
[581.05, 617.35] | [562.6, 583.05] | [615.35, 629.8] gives -3.0 kPa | 6.95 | 6.39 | 4.98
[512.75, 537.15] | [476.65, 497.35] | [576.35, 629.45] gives -2.3 kPa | 6.02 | 6.61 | 6.11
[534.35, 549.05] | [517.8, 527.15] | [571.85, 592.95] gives -0.6 kPa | 6.5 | 6.88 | 6.89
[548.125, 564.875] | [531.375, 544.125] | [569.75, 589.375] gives -0.5 kPa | 6.77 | 7.04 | 6.92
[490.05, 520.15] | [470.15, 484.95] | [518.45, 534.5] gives 0.3 kPa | 6.09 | 6.32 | 6.6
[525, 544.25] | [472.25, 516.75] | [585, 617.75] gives -1.6 kPa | 6.2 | 6.76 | 6.31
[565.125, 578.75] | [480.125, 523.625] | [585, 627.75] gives -2.2 kPa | 6.24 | 6.99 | 5.94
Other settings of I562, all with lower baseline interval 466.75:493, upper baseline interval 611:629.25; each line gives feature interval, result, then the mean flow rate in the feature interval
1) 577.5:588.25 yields -2.9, 6.88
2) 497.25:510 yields -0.9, 6.31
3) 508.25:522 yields -1.5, 6.47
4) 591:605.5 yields -3.1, 6.45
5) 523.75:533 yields -1.6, 6.73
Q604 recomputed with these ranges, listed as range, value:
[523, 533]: 6.73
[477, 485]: 6.02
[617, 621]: 4.32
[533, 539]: 6.72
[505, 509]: 6.32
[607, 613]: 6.21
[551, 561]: 7.1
